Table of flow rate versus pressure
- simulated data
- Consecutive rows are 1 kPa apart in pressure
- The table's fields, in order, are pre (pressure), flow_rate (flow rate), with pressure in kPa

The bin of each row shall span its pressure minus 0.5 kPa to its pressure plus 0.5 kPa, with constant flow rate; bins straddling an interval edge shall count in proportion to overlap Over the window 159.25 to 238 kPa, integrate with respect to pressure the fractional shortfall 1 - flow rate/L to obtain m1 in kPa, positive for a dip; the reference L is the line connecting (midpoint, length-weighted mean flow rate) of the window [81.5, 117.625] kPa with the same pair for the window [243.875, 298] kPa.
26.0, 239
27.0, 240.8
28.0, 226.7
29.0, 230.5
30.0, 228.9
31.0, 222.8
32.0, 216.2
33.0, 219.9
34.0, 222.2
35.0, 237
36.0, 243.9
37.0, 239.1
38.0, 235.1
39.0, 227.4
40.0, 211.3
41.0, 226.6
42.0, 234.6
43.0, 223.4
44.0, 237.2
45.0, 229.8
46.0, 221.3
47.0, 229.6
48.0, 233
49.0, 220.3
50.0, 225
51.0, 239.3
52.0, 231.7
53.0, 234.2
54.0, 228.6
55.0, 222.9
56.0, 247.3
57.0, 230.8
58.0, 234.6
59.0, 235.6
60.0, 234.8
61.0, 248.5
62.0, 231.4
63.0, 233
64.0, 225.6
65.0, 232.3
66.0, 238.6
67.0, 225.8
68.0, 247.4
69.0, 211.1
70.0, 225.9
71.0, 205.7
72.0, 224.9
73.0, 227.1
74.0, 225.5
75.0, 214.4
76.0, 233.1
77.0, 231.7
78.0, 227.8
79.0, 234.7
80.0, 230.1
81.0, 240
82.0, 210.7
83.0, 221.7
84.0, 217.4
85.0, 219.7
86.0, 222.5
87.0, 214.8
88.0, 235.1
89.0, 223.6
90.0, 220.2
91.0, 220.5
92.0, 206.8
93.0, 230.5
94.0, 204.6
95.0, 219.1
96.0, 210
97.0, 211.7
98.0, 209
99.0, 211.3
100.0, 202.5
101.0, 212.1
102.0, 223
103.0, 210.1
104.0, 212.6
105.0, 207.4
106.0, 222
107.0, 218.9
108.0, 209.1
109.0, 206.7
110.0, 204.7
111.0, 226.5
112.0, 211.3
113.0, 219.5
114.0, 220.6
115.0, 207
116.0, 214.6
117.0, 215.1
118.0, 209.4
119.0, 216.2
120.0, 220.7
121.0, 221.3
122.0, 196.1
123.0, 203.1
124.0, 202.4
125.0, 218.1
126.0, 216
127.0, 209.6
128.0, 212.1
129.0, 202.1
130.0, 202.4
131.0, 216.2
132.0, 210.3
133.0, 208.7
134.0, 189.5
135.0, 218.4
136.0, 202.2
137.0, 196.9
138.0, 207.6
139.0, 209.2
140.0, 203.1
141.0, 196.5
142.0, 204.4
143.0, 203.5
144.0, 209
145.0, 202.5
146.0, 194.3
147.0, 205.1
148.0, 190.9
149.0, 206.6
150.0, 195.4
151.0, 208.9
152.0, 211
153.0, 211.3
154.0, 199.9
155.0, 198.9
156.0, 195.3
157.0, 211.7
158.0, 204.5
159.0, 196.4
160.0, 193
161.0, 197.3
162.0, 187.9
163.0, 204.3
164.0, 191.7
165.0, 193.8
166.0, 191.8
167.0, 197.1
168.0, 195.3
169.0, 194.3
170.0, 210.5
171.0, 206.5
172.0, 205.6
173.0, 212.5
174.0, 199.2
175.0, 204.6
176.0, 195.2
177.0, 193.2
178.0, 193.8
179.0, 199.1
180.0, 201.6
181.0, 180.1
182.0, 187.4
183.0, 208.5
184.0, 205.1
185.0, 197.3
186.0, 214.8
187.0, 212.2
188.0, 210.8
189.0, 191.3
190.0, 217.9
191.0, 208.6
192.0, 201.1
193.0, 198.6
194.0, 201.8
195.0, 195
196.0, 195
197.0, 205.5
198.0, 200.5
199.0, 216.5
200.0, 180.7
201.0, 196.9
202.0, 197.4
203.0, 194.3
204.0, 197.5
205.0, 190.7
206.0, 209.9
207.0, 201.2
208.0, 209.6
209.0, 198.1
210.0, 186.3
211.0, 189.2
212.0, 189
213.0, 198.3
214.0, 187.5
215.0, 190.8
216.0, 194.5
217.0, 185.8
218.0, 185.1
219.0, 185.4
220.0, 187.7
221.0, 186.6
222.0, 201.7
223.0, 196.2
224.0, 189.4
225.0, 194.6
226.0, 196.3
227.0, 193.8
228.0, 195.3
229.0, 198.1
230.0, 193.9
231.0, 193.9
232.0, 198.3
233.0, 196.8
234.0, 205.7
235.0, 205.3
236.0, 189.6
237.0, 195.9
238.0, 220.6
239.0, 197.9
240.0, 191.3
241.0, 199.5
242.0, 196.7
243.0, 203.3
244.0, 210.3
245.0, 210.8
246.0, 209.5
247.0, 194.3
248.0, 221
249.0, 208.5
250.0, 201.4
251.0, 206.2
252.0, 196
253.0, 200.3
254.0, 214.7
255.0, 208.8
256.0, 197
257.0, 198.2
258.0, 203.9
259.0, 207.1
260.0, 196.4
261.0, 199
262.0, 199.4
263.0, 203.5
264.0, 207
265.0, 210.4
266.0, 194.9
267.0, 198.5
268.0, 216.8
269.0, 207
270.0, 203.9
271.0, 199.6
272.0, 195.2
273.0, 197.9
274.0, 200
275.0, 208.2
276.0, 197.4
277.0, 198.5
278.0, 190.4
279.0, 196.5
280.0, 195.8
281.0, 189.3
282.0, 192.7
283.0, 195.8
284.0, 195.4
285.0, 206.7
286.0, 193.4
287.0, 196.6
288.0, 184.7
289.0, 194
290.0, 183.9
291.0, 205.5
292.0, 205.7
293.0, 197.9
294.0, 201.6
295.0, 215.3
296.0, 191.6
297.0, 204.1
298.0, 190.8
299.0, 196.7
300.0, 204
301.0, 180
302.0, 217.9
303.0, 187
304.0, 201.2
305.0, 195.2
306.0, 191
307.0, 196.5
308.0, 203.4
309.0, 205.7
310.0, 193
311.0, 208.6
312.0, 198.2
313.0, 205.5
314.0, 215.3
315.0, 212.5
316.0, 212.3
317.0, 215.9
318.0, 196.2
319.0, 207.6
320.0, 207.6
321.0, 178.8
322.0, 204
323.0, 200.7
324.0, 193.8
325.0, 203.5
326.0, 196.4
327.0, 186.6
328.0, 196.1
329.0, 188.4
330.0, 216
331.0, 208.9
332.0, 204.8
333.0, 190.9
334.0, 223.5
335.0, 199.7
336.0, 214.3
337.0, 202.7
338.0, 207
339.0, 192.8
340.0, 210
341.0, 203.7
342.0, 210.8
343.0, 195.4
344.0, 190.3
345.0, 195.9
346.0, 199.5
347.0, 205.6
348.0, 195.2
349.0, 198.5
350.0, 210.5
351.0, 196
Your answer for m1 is 3.6 kPa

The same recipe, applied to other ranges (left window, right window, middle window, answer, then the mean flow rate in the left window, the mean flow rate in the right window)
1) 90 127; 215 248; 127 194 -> 1.44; 213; 197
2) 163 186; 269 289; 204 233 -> 0.60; 199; 197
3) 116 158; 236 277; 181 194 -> 0.09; 206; 203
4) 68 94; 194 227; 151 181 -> 0.71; 223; 195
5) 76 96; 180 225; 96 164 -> 1.84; 223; 197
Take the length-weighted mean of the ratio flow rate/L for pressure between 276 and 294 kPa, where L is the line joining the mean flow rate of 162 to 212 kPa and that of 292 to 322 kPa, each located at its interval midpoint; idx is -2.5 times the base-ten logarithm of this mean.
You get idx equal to 0.03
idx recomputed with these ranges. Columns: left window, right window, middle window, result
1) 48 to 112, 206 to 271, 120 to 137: 0.04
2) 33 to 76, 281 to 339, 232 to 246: 0.03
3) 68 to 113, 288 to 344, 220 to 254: 0.04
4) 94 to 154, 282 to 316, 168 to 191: 0.02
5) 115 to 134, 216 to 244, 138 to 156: 0.02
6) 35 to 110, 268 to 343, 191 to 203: 0.07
